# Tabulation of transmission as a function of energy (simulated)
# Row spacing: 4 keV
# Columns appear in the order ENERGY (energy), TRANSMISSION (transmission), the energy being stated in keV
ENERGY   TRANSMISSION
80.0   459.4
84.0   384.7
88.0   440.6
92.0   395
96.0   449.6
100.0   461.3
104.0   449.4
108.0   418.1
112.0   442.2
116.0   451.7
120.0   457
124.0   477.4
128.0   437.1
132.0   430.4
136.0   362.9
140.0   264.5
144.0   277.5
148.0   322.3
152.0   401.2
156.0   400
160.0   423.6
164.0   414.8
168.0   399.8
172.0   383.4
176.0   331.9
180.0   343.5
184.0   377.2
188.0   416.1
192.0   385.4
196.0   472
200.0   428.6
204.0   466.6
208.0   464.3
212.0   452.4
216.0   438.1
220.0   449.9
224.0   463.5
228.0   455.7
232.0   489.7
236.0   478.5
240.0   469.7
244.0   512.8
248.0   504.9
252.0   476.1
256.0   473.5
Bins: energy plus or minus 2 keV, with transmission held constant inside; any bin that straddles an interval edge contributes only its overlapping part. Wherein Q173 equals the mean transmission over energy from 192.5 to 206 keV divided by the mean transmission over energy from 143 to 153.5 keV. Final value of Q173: 1.3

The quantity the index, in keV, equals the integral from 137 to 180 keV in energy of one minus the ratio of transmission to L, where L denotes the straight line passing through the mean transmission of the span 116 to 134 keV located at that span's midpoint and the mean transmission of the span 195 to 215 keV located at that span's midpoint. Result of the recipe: 8.7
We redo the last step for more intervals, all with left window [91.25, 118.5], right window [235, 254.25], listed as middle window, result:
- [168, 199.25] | 5.2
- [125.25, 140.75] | 2.2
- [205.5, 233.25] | 1.3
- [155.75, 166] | 1.0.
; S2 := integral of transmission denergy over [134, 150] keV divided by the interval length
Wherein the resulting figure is 307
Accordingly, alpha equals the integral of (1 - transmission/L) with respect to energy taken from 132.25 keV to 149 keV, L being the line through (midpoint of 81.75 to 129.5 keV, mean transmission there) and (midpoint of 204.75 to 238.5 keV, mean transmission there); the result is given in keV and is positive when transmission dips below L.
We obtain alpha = 4.8 keV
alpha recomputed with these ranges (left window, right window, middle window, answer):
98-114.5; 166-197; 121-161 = 3.5 keV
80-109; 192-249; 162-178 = 2.4 keV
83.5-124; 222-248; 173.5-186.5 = 3.0 keV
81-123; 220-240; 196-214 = 0.3 keV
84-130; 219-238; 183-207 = 1.7 keV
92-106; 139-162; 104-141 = -1.7 keV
